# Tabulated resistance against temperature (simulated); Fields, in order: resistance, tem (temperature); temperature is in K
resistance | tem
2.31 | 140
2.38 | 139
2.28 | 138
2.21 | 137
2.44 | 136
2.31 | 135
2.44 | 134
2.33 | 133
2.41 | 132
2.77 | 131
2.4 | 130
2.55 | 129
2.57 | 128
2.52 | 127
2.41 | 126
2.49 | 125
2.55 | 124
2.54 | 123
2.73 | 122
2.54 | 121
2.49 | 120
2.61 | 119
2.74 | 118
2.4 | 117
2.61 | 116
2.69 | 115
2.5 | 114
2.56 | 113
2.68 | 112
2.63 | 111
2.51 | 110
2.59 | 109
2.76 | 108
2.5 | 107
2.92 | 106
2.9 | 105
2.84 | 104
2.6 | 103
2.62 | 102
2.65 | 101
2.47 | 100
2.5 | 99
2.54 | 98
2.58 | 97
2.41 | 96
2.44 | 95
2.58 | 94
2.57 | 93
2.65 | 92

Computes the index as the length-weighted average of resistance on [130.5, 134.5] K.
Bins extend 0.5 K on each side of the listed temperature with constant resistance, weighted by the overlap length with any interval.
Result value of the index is 2.49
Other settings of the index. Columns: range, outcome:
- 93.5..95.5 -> 2.51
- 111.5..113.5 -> 2.62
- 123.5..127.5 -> 2.49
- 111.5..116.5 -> 2.61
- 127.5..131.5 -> 2.57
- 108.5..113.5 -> 2.59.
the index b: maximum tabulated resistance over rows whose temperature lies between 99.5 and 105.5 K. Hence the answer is 2.9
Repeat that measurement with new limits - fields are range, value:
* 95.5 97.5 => 2.58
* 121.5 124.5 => 2.73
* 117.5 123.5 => 2.74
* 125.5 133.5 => 2.77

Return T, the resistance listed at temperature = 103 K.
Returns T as 2.6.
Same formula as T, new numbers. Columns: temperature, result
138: 2.28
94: 2.58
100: 2.47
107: 2.5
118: 2.74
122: 2.73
